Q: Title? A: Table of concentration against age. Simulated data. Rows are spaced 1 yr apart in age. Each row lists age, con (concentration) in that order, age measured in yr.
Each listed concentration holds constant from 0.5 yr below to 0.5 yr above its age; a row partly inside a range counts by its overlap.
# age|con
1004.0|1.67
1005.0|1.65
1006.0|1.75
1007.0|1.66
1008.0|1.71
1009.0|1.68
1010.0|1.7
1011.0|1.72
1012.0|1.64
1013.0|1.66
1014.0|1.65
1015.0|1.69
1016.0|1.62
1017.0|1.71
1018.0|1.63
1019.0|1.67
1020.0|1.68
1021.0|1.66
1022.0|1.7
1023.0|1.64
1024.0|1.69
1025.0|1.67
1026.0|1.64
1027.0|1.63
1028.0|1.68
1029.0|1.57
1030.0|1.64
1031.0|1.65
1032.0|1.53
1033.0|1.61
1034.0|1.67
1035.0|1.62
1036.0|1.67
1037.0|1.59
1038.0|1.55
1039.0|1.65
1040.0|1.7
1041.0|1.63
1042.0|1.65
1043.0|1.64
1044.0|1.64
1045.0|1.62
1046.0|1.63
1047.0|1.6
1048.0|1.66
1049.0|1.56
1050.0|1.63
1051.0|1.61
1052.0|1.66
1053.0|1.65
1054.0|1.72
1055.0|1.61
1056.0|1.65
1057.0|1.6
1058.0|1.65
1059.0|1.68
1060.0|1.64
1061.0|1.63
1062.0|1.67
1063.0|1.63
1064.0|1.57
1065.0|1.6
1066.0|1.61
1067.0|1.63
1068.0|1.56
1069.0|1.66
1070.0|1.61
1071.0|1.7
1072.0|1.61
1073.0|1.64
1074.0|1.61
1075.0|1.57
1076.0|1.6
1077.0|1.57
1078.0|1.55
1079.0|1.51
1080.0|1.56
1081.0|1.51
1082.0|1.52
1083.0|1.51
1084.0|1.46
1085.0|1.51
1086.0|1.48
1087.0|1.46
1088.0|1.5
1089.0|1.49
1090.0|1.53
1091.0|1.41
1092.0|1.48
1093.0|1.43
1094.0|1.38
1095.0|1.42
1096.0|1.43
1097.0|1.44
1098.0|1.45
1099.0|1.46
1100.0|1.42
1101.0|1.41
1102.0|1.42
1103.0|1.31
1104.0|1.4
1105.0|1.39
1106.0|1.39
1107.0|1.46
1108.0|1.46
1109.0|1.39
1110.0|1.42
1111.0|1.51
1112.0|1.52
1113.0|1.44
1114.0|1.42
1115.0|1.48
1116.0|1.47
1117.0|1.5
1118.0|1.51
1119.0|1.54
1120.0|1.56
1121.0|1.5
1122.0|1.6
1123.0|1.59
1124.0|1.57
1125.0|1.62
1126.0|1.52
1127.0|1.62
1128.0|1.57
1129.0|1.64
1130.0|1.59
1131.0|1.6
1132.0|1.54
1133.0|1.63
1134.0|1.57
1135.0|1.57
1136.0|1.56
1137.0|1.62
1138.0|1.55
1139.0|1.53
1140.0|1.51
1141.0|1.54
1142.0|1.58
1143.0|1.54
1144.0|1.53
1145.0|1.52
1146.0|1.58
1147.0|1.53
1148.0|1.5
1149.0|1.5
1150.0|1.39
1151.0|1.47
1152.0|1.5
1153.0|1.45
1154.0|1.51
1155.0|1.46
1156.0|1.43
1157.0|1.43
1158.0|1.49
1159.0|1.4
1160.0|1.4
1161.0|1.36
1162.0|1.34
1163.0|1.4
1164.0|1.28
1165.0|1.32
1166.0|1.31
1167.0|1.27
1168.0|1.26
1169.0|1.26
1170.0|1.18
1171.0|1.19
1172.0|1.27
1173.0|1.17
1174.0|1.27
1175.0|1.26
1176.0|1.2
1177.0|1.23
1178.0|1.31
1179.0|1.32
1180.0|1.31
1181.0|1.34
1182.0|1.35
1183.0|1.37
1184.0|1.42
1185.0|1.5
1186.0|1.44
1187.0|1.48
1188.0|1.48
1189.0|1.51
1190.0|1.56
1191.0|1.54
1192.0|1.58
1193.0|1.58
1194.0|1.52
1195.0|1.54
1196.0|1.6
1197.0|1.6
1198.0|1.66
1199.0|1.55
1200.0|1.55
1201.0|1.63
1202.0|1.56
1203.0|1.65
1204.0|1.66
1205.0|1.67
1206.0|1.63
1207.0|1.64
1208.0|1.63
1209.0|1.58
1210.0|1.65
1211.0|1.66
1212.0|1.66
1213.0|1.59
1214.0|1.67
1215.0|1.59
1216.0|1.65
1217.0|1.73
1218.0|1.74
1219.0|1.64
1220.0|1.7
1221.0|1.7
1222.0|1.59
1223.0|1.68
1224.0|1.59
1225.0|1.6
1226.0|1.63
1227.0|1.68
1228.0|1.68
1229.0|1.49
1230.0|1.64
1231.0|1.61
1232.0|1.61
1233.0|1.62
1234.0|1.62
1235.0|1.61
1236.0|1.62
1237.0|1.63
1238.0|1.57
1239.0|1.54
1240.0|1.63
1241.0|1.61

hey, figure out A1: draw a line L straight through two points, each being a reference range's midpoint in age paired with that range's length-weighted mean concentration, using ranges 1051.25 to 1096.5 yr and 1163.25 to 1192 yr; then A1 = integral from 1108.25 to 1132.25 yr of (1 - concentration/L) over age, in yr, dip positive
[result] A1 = -1.1 yr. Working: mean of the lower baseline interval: 1.57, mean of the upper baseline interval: 1.34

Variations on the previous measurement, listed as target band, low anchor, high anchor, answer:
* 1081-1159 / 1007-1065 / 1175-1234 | 5.2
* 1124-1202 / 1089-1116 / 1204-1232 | 4.1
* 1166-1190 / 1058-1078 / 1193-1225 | 4.4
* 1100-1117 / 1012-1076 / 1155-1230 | 1.5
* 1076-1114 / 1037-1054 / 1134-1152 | 2.9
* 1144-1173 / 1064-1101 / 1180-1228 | 3.2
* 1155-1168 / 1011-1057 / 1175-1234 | 1.7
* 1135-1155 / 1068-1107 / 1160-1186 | -2.3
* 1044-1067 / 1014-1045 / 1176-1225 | 0.0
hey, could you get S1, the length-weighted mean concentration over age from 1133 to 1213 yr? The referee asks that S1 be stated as 1.47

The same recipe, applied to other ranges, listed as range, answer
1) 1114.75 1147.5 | 1.56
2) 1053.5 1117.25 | 1.52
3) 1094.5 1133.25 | 1.49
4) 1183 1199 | 1.53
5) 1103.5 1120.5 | 1.46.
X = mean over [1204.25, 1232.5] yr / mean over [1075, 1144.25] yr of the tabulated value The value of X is 1.09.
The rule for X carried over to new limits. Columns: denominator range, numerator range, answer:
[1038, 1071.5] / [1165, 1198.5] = 0.85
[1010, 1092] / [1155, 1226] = 0.92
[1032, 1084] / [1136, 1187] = 0.87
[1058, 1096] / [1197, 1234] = 1.05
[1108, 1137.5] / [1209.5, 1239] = 1.06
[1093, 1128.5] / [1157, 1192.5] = 0.92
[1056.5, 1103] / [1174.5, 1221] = 1.00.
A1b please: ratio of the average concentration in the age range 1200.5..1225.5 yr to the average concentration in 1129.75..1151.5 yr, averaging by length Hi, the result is 1.1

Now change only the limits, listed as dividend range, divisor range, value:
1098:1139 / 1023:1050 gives 0.92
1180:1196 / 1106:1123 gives 1.00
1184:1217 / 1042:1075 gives 0.97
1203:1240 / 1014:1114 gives 1.04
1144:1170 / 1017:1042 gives 0.86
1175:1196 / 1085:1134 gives 0.96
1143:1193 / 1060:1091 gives 0.89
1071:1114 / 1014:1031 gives 0.89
